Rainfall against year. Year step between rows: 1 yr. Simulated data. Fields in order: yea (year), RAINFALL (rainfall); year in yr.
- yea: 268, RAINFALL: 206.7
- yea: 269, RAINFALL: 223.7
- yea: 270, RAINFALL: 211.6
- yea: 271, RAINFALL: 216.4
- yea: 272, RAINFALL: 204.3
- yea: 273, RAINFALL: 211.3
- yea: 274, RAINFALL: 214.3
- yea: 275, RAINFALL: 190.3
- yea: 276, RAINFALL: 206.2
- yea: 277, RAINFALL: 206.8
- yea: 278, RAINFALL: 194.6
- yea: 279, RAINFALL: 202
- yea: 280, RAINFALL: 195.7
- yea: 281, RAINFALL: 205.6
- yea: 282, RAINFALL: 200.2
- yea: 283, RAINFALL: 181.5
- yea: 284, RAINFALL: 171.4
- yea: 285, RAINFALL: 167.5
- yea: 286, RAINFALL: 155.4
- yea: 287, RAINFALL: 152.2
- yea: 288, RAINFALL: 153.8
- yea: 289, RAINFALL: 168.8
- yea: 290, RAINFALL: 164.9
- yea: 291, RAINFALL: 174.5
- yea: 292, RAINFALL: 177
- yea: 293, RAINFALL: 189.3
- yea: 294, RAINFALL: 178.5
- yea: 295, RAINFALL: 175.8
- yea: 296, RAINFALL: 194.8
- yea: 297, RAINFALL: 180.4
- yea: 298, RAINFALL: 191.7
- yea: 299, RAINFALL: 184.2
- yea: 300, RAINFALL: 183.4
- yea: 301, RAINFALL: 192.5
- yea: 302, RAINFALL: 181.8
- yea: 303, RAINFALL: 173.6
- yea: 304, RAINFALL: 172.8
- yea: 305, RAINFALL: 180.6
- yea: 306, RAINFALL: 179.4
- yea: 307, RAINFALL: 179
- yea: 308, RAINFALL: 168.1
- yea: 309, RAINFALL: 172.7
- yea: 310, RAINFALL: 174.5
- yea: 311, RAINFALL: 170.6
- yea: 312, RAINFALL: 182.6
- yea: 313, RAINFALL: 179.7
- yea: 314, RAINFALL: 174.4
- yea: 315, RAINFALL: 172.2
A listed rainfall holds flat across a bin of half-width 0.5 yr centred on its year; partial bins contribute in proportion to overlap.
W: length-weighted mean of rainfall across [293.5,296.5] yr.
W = 183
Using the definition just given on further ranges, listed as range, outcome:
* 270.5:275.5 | 207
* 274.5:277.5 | 201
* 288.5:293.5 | 175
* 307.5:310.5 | 172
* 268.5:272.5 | 214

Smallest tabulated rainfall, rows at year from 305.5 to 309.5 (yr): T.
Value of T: 168.1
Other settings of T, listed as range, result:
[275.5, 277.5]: 206.2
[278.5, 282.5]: 195.7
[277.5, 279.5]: 194.6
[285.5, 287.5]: 152.2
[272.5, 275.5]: 190.3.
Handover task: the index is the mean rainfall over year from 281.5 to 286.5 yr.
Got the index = 175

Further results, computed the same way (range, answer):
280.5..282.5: 203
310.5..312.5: 177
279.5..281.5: 201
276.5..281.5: 201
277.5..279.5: 198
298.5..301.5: 187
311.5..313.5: 181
